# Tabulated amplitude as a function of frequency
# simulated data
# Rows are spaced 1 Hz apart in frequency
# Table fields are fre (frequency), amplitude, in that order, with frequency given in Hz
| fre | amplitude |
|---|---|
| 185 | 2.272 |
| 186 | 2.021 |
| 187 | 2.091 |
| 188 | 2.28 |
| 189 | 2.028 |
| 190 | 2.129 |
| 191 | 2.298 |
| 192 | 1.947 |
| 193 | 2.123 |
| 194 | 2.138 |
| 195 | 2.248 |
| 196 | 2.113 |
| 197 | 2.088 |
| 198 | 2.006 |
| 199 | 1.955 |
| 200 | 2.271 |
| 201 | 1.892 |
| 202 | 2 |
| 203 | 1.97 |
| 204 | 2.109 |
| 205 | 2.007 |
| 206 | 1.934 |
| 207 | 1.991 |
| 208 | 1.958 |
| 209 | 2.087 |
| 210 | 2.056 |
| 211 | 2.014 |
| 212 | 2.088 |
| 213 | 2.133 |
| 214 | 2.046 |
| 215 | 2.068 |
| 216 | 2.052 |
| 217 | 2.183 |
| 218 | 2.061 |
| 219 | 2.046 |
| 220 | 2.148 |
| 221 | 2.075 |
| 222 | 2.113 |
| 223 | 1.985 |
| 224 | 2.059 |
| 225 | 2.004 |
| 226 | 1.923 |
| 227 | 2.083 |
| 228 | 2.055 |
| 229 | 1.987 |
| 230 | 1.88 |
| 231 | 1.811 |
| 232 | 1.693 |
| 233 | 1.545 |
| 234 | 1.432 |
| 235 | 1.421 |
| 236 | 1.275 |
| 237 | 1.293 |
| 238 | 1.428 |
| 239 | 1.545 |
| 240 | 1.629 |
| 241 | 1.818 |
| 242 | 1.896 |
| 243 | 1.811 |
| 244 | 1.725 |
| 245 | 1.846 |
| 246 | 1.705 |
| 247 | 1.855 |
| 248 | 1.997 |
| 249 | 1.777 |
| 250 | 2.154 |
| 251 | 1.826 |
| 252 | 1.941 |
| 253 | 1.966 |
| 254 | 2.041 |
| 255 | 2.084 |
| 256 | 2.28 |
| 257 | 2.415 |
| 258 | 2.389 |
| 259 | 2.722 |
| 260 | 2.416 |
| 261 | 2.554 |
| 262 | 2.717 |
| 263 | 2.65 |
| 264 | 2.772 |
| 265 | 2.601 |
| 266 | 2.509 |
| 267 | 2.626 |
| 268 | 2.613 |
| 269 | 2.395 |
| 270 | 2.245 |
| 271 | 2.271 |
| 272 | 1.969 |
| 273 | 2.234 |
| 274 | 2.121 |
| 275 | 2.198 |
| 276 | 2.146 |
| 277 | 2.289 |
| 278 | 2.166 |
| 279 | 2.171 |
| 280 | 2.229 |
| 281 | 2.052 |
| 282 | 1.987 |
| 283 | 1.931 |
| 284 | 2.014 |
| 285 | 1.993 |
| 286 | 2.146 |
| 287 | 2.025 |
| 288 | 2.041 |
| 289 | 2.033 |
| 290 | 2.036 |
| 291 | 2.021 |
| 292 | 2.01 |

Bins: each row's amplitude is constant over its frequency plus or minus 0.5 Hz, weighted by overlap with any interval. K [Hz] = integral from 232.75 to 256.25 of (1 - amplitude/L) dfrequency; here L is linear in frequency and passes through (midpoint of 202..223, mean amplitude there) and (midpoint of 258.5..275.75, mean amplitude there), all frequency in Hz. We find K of 5.4 Hz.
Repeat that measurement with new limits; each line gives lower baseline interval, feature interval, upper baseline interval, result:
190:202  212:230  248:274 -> 1.0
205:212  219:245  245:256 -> 2.4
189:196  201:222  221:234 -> -0.4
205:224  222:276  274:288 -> 1.0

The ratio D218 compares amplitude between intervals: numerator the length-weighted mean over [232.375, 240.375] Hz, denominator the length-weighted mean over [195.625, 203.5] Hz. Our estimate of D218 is 0.71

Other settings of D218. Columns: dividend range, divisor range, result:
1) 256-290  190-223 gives 1.11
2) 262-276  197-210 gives 1.19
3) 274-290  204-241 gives 1.11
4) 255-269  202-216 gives 1.25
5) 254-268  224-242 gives 1.46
